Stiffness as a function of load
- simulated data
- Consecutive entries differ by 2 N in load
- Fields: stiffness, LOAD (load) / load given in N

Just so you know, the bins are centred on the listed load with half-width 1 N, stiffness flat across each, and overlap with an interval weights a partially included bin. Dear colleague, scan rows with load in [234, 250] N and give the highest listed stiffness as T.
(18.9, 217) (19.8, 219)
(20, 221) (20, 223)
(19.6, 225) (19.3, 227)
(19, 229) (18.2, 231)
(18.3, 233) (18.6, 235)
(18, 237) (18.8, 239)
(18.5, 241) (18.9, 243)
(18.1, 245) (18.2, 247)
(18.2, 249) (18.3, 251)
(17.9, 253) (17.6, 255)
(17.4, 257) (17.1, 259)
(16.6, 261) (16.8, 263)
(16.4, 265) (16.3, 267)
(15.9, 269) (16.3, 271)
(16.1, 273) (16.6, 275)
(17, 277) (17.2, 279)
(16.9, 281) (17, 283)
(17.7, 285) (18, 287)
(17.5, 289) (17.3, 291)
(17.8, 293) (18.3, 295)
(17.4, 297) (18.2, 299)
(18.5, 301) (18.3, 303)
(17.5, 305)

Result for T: 18.9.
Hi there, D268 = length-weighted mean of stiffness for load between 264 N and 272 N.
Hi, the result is 16.2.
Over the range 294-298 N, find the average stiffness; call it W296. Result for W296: 17.9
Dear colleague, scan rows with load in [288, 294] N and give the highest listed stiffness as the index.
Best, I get 17.8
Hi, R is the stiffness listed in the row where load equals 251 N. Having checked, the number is 18.3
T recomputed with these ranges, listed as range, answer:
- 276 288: 18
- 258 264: 17.1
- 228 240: 19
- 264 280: 17.2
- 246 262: 18.3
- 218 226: 20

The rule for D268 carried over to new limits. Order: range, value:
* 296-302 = 18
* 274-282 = 16.9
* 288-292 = 17.4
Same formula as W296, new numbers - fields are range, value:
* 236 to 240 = 18.4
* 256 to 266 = 16.9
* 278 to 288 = 17.4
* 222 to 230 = 19.5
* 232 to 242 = 18.4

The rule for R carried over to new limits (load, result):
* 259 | 17.1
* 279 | 17.2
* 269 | 15.9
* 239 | 18.8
